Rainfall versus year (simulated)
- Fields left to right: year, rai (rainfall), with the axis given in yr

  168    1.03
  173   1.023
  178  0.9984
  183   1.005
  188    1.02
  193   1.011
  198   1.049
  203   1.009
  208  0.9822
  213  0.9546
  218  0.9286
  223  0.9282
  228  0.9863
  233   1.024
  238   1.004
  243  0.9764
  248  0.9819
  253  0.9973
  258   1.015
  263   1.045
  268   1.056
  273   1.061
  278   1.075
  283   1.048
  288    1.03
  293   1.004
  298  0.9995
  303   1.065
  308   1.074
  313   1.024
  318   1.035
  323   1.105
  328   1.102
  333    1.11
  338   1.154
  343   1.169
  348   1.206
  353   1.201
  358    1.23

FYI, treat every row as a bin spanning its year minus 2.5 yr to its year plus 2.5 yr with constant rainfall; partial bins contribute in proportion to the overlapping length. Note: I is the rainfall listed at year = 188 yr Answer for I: 1.02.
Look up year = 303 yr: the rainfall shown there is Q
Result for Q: 1.065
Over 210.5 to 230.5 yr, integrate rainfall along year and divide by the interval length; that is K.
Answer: 0.949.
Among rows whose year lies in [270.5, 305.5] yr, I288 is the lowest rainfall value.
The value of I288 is 0.9995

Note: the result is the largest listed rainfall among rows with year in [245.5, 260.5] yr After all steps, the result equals 1.015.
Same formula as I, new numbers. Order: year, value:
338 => 1.154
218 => 0.9286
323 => 1.105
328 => 1.102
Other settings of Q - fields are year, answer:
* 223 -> 0.9282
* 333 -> 1.11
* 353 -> 1.201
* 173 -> 1.023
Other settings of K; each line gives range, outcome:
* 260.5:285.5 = 1.06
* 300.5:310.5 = 1.07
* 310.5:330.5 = 1.07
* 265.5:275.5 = 1.06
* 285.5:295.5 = 1.02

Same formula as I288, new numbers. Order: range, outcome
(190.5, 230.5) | 0.9282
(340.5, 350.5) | 1.169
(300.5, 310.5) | 1.065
